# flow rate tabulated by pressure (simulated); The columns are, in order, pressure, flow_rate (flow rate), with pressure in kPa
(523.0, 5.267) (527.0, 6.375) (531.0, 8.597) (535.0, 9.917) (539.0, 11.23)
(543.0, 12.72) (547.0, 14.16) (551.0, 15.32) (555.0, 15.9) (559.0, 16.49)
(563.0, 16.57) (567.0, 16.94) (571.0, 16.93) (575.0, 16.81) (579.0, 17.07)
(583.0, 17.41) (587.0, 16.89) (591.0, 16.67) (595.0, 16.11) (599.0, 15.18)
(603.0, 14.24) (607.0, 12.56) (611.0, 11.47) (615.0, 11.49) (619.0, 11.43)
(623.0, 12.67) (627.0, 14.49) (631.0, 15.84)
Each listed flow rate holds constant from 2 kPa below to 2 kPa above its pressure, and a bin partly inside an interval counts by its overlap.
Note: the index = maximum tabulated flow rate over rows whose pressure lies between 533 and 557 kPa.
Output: 15.9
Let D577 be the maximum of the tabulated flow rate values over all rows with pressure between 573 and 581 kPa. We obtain 17.07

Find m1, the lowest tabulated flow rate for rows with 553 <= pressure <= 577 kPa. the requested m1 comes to 15.9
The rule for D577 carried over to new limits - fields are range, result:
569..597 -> 17.41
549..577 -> 16.94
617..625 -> 12.67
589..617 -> 16.67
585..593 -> 16.89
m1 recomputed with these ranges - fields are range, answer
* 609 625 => 11.43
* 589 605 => 14.24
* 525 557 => 6.375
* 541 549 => 12.72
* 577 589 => 16.89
